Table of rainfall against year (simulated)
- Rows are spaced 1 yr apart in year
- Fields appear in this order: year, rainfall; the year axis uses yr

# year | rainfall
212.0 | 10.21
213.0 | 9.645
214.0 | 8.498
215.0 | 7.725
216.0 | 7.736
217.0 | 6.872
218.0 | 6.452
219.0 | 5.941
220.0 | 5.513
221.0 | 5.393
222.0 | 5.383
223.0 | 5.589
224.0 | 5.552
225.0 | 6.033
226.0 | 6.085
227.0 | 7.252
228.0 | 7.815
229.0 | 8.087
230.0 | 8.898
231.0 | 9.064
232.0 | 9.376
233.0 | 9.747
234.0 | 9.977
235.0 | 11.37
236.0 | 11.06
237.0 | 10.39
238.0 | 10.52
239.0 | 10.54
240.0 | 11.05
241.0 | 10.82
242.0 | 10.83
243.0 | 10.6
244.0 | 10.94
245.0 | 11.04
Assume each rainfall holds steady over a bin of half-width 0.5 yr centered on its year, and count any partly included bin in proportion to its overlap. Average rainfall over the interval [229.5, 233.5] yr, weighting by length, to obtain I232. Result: 9.27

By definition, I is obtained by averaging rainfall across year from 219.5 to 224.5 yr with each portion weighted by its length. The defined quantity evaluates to 5.49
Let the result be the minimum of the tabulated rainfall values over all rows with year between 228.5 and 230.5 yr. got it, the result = 8.087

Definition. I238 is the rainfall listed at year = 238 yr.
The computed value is 10.52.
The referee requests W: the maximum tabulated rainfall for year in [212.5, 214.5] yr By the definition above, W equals 9.645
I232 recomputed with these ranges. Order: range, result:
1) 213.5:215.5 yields 8.11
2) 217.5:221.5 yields 5.82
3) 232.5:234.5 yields 9.86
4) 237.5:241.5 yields 10.7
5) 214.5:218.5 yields 7.2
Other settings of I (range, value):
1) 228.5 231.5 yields 8.68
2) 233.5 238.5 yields 10.7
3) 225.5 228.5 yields 7.05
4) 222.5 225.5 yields 5.72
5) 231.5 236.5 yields 10.3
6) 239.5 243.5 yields 10.8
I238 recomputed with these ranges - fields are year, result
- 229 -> 8.087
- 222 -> 5.383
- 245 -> 11.04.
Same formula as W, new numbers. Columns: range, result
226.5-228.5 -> 7.815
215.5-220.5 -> 7.736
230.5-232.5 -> 9.376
